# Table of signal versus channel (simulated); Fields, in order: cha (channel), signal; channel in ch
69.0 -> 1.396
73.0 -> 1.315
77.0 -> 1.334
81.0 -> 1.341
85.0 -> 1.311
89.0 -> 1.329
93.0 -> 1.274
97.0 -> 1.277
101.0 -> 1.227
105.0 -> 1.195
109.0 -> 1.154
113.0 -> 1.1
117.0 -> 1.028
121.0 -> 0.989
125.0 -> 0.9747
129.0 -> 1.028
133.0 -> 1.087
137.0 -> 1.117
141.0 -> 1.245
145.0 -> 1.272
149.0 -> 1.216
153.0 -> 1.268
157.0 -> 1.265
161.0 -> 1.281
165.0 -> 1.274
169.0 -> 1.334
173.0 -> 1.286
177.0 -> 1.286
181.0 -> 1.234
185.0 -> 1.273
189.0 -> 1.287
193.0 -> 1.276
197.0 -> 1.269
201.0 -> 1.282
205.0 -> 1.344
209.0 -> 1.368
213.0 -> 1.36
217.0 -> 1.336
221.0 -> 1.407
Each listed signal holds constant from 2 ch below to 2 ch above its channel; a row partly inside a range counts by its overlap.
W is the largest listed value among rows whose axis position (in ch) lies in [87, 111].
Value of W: 1.329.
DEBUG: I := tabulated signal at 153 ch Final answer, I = 1.268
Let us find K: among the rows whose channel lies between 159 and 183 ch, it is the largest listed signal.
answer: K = 1.334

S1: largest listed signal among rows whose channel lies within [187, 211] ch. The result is 1.368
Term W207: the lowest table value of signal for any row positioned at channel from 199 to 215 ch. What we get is 1.282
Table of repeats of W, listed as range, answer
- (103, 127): 1.195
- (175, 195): 1.287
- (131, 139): 1.117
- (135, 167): 1.281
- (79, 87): 1.341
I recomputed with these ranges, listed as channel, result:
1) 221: 1.407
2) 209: 1.368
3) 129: 1.028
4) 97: 1.277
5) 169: 1.334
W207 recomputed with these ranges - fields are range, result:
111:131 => 0.9747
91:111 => 1.154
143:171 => 1.216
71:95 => 1.274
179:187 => 1.234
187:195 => 1.276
